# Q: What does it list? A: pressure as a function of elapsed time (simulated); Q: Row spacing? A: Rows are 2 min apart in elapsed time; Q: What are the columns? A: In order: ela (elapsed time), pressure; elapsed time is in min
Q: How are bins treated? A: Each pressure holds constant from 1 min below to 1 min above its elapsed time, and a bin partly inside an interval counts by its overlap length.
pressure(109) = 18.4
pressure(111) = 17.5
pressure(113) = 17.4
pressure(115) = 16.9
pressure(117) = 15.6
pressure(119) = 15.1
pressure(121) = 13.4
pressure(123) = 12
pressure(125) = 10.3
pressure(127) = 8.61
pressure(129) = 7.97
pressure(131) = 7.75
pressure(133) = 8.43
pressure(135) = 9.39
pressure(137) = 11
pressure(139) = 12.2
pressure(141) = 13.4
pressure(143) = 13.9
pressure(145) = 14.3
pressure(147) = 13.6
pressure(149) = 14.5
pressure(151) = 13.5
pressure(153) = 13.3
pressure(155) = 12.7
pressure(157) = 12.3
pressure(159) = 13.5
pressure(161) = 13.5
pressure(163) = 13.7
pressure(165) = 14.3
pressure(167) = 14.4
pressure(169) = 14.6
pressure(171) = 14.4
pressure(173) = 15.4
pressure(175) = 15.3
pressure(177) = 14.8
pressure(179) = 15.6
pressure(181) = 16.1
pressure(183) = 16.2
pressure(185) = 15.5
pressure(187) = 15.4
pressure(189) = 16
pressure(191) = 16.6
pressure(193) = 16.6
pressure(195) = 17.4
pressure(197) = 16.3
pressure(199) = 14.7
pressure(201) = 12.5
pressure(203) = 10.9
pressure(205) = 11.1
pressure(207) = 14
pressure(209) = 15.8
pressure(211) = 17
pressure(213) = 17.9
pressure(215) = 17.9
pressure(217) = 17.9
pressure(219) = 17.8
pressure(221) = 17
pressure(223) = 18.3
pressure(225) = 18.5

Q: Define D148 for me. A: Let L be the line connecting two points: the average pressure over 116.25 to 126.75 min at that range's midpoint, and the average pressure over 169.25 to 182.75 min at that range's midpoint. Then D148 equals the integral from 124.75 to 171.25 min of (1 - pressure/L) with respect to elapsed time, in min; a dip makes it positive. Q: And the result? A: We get 5.9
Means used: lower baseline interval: 12.9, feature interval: 12.3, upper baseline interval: 15.3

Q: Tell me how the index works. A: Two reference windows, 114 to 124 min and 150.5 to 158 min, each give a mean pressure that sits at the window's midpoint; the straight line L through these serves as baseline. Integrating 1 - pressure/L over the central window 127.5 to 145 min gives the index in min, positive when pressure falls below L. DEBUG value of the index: 3.9 min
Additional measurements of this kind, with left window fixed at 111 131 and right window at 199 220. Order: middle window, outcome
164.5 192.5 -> -1.8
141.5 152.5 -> -0.2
